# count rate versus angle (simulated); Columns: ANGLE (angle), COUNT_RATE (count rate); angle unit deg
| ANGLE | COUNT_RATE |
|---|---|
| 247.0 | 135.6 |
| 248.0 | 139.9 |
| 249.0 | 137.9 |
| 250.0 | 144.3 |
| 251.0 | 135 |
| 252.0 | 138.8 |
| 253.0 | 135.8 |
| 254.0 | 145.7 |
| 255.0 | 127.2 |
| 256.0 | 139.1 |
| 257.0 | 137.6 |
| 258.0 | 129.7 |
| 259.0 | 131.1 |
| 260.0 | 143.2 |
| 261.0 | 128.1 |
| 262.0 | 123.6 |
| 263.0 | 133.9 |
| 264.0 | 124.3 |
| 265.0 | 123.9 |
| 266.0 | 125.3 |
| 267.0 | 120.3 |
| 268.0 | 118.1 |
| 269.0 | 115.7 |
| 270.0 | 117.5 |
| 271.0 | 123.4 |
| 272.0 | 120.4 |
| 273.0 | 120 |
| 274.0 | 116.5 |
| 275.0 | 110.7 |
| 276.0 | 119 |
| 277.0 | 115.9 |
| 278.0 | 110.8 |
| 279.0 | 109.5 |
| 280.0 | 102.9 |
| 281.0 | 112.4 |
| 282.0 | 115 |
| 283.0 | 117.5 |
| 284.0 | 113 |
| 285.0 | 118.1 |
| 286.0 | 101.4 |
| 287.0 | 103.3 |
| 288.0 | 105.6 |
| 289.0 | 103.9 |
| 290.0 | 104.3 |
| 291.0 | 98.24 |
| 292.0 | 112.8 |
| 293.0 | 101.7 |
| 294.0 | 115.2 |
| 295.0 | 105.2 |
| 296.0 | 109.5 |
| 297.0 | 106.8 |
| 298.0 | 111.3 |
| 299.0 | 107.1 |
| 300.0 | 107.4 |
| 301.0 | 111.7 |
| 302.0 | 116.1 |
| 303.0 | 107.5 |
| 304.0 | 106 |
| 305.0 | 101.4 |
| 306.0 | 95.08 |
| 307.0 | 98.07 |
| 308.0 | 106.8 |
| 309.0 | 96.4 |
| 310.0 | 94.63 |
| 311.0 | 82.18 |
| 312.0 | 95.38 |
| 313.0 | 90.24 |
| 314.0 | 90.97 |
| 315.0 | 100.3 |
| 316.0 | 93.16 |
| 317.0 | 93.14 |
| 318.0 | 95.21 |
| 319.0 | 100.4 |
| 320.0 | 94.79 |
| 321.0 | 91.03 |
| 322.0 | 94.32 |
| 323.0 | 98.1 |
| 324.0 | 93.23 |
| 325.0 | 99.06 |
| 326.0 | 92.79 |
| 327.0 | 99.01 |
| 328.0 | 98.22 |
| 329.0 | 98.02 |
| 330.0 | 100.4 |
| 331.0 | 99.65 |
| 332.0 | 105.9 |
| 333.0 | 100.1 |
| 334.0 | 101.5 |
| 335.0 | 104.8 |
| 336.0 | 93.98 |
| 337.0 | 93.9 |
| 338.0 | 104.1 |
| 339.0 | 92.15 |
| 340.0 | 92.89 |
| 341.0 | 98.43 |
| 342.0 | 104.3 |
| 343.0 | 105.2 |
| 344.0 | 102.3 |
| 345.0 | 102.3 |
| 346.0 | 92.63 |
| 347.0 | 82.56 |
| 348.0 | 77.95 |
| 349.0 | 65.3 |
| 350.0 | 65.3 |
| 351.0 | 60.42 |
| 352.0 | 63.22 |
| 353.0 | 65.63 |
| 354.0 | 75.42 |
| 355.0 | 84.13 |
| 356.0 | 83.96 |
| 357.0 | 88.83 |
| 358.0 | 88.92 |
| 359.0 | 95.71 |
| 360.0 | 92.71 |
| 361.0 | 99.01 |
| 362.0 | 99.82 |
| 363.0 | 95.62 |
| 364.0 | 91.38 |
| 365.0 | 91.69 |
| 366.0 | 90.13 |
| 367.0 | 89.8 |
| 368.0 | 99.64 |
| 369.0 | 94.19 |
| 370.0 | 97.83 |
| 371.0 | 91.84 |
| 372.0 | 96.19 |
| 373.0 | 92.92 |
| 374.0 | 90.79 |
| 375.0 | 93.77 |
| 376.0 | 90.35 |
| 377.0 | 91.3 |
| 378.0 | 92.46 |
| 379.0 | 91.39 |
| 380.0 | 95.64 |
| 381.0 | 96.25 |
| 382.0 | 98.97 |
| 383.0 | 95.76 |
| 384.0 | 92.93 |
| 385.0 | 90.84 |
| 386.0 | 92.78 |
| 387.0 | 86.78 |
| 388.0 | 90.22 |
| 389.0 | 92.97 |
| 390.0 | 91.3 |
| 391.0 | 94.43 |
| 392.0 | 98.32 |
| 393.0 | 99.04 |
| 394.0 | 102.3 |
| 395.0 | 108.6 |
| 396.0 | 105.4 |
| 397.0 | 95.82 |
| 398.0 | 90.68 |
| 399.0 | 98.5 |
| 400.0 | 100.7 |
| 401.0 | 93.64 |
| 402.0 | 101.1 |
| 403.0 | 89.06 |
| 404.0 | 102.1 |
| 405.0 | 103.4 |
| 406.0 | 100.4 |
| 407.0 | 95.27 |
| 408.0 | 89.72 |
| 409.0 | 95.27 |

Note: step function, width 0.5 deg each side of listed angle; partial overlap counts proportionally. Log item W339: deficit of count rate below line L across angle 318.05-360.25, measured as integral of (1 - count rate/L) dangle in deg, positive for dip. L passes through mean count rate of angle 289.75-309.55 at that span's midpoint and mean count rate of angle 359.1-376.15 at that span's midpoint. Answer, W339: 3.2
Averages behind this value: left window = 106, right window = 94.1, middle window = 91.5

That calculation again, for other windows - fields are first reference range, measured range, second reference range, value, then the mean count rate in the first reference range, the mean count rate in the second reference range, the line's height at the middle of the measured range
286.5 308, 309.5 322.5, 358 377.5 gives 1.2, 106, 93.8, 103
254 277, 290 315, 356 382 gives 2.4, 125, 93.4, 114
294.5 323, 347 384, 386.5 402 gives 3.6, 100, 96.7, 97.8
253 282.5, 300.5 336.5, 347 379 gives 1.9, 123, 87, 104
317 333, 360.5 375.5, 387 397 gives 0.5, 97.3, 97.4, 97.4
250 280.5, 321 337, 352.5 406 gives 1.4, 125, 93.7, 108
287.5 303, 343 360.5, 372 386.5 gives 2.8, 108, 93.4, 98.1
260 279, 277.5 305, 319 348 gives 1.0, 121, 97.4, 113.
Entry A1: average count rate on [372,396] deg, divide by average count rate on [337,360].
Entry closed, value 1.10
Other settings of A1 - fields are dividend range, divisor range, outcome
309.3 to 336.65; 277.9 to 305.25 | 0.89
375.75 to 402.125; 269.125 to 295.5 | 0.86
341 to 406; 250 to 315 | 0.81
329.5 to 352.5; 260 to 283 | 0.77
